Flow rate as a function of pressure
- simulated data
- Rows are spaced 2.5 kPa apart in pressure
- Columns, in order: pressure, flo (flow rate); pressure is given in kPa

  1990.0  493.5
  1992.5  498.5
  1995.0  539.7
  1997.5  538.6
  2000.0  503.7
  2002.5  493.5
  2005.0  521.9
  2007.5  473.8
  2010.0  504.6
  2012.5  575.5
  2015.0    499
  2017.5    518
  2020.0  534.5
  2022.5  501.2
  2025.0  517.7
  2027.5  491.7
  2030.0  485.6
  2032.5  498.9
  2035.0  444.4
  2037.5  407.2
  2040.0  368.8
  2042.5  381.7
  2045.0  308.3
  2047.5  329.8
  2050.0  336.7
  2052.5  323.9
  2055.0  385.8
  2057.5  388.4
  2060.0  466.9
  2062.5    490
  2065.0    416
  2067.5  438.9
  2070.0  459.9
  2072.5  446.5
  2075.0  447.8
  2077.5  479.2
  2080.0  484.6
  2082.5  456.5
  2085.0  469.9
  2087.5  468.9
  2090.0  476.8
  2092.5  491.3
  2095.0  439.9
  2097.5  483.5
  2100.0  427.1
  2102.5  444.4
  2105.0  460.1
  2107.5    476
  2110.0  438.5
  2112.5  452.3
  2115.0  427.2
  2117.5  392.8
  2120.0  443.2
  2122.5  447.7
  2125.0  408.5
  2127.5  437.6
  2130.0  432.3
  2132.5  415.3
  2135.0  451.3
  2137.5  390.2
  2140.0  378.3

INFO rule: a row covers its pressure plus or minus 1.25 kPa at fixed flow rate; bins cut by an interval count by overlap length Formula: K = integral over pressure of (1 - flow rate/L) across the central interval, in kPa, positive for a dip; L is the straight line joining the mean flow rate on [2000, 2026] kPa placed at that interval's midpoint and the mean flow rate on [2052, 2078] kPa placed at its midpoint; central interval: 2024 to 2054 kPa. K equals 4.3 kPa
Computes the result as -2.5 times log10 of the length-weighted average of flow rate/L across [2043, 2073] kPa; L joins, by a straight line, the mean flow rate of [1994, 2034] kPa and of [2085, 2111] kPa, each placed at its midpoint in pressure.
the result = 0.215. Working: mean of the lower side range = 512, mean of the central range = 398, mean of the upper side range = 461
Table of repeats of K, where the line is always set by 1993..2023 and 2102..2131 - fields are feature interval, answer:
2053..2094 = 1.5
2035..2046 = 2.6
